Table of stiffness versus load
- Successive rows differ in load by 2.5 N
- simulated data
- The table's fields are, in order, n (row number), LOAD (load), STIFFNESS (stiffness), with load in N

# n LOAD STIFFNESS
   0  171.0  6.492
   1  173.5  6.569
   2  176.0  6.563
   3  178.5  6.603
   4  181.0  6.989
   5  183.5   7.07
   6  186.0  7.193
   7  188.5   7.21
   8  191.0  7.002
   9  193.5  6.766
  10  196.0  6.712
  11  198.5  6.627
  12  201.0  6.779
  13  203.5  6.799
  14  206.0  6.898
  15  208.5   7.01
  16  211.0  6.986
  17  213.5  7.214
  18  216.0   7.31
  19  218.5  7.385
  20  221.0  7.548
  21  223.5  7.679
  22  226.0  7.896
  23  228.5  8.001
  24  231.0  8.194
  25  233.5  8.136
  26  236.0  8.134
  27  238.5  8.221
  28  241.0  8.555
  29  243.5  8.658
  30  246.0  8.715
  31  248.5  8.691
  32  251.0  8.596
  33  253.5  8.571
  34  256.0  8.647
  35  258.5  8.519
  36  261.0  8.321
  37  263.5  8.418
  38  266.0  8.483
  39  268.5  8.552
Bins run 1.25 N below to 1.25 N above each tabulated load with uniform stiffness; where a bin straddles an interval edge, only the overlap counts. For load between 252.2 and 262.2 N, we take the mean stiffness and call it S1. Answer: 8.52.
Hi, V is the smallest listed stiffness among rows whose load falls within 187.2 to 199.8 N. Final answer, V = 6.627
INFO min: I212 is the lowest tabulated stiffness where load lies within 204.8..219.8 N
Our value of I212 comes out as 6.898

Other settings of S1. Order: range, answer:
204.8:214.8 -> 7.03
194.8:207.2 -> 6.76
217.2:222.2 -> 7.46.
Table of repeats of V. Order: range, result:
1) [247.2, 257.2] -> 8.571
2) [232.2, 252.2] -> 8.134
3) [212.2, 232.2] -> 7.214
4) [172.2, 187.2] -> 6.563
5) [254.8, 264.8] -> 8.321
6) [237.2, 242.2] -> 8.221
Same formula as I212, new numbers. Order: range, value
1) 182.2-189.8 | 7.07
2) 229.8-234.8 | 8.136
